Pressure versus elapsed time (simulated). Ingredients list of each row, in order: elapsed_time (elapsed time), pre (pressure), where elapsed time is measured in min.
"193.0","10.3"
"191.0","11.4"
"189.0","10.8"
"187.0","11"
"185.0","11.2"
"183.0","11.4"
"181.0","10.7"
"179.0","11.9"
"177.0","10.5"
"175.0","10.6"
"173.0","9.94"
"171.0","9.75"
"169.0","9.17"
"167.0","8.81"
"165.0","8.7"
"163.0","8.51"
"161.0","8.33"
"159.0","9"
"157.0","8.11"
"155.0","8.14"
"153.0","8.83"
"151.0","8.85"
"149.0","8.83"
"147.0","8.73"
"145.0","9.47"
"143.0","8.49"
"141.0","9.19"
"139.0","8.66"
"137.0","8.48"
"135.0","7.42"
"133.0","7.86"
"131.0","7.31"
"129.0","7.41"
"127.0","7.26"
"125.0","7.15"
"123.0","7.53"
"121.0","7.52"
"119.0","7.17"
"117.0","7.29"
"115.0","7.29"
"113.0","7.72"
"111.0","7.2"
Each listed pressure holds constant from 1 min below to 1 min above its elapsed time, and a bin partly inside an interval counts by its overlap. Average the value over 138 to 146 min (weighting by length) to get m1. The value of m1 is 8.95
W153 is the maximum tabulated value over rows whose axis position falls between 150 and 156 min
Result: 8.85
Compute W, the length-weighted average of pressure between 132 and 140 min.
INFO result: 8.11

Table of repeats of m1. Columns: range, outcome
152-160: 8.52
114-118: 7.29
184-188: 11.1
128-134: 7.53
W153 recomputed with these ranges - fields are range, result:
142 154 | 9.47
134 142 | 9.19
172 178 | 10.6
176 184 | 11.9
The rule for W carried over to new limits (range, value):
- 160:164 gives 8.42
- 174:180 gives 11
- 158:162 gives 8.66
